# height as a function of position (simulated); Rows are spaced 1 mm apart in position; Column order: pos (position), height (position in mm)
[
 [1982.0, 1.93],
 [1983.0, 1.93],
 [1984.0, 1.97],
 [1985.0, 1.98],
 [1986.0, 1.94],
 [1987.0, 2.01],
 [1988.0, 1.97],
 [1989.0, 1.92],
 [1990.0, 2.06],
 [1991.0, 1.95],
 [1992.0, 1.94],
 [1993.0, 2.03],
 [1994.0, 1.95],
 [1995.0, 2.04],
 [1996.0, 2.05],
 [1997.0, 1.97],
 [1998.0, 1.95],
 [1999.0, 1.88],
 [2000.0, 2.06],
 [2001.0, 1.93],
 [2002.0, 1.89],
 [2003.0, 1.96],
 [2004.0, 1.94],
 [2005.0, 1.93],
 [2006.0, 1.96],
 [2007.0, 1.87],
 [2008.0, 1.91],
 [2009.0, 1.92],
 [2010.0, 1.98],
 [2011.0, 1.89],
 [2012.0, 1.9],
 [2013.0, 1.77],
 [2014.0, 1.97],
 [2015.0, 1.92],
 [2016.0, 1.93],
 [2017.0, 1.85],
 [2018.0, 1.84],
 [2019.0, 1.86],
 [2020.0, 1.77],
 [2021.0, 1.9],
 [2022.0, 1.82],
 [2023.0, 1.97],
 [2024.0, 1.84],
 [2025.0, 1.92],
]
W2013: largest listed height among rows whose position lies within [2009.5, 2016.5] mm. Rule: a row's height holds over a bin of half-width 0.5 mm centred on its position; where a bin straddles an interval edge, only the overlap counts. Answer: 1.98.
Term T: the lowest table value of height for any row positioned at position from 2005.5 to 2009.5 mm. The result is 1.87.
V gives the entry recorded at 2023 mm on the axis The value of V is 1.97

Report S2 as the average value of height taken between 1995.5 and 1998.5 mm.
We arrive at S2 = 1.99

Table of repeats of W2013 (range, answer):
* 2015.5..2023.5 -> 1.97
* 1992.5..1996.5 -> 2.05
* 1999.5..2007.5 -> 2.06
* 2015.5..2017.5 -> 1.93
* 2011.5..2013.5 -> 1.9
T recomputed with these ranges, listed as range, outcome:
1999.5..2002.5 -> 1.89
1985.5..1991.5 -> 1.92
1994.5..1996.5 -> 2.04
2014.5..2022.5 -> 1.77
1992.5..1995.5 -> 1.95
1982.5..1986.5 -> 1.93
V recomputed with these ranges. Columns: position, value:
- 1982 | 1.93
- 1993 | 2.03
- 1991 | 1.95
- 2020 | 1.77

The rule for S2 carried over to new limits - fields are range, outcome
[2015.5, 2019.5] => 1.87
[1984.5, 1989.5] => 1.96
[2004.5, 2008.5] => 1.92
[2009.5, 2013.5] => 1.89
